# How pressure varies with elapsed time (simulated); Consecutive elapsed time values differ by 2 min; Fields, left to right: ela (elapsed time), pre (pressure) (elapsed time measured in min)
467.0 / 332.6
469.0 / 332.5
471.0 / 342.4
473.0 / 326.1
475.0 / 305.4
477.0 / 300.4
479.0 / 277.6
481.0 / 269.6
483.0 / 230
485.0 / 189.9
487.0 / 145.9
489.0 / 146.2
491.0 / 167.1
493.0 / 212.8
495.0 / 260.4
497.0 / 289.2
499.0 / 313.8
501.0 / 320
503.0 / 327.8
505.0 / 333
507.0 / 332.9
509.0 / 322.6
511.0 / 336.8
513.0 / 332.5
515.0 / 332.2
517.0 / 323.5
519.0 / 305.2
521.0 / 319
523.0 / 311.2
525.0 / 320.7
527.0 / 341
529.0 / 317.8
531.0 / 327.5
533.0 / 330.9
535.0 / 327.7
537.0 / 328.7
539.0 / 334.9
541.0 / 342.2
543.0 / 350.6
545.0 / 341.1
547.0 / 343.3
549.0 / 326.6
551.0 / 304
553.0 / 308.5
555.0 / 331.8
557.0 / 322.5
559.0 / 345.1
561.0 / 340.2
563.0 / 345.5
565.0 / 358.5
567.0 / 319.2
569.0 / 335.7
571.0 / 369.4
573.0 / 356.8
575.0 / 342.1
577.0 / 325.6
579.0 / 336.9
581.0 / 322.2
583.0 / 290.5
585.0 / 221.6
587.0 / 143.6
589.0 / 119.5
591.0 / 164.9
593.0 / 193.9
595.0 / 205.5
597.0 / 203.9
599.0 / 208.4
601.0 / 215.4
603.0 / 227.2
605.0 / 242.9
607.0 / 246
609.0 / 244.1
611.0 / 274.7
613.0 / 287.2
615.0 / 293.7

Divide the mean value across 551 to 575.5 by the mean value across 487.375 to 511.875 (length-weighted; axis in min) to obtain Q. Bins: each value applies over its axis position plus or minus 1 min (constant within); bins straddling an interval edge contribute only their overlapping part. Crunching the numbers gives 1.2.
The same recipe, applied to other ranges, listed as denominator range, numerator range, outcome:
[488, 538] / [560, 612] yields 0.88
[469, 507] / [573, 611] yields 0.90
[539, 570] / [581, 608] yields 0.63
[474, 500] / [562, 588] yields 1.31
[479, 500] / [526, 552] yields 1.47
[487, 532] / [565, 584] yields 1.13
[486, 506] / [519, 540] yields 1.29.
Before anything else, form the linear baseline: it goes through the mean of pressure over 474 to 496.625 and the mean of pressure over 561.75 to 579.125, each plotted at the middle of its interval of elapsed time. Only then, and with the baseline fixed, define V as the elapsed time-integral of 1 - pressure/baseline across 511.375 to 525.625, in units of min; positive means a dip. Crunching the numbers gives -2.5 min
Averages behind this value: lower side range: 229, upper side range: 344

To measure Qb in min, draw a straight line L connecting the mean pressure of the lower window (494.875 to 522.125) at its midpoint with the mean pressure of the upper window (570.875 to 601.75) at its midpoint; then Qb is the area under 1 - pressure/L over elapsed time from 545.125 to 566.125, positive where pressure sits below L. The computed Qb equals -4.3 min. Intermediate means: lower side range 320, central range 333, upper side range 248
